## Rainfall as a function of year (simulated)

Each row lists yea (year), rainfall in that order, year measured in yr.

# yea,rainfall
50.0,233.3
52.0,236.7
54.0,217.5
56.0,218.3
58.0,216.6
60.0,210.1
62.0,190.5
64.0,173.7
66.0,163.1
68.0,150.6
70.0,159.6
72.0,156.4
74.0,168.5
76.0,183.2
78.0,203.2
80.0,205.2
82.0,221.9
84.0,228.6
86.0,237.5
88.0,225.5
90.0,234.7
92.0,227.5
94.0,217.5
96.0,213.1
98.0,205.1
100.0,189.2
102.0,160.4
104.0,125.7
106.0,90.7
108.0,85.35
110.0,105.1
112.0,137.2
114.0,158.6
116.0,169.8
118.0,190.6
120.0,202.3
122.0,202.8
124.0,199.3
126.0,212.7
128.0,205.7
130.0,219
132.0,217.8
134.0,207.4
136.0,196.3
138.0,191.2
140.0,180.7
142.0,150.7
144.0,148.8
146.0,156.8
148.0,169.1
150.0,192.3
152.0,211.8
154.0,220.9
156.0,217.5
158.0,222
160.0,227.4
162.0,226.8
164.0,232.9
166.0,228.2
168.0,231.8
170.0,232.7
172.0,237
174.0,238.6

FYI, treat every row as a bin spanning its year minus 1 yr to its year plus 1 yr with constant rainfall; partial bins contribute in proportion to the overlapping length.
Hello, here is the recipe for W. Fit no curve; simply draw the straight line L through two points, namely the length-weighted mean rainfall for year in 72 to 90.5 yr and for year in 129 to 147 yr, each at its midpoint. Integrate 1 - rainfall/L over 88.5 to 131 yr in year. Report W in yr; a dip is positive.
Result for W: 3.8 yr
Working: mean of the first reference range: 208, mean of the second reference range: 185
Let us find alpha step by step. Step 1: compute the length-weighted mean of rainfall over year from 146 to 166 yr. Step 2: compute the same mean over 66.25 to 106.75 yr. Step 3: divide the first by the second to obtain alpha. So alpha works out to 1.1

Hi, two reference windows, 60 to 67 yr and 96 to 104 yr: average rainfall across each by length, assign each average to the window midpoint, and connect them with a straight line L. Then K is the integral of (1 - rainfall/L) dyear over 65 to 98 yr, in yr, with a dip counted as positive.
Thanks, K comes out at -3.5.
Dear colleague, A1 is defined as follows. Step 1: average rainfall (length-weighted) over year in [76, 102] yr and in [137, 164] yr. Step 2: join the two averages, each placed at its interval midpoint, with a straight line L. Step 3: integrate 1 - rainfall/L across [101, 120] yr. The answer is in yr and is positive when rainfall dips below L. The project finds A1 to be 6.2 yr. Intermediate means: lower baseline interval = 214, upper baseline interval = 195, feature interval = 139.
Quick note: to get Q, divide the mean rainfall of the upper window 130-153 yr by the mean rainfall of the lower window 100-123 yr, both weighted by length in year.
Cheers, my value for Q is 1.24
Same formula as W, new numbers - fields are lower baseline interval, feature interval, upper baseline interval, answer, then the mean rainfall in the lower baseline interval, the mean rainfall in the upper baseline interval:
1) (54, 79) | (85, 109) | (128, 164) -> 0.6 yr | 184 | 199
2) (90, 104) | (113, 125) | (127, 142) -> 0.7 yr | 199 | 199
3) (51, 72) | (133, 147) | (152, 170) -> 2.7 yr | 192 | 226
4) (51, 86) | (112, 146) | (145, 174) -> 3.3 yr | 196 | 216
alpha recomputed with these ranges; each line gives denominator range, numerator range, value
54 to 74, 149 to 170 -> 1.21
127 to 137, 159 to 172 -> 1.10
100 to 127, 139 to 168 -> 1.27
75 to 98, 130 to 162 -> 0.90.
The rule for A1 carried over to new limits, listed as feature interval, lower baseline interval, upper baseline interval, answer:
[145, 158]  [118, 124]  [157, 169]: 1.41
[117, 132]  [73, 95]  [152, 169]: 0.98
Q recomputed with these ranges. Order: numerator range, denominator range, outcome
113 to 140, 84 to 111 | 1.10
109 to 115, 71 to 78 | 0.77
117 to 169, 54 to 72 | 1.09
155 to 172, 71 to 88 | 1.13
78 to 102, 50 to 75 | 1.13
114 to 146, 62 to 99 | 0.96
